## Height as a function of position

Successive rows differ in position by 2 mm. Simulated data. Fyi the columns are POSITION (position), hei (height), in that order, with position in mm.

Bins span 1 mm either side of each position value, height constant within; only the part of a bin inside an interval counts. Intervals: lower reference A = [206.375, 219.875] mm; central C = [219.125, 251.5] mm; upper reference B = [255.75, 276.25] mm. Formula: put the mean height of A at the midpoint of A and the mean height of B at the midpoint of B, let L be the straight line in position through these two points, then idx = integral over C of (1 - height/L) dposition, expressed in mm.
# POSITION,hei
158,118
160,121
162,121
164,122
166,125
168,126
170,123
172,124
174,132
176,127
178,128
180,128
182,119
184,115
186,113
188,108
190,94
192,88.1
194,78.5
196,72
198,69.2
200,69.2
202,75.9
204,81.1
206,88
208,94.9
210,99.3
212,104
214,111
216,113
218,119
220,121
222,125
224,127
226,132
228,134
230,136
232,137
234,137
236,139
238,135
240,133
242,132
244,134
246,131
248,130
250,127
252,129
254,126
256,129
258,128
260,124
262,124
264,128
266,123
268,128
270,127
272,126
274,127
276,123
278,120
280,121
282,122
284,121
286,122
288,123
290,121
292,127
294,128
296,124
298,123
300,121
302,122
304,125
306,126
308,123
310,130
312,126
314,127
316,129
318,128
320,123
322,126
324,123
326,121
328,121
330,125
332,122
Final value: -4.78 mm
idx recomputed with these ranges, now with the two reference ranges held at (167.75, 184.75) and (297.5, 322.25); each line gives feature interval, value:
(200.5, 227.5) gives 3.9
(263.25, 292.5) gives 0.3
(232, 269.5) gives -1.5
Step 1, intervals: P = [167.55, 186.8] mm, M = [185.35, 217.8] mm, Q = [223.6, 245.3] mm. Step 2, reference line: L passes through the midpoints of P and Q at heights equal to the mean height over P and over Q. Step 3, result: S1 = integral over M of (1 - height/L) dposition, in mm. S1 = 9.25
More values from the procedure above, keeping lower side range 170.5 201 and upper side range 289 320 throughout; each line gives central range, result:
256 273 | -1.1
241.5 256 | -1.8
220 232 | -2.0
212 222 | -0.5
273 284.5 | -0.2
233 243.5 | -2.0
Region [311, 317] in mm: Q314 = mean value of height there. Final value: 127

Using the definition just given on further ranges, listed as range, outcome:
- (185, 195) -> 96.3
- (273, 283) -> 123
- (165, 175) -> 126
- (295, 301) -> 123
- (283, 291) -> 122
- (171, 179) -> 128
